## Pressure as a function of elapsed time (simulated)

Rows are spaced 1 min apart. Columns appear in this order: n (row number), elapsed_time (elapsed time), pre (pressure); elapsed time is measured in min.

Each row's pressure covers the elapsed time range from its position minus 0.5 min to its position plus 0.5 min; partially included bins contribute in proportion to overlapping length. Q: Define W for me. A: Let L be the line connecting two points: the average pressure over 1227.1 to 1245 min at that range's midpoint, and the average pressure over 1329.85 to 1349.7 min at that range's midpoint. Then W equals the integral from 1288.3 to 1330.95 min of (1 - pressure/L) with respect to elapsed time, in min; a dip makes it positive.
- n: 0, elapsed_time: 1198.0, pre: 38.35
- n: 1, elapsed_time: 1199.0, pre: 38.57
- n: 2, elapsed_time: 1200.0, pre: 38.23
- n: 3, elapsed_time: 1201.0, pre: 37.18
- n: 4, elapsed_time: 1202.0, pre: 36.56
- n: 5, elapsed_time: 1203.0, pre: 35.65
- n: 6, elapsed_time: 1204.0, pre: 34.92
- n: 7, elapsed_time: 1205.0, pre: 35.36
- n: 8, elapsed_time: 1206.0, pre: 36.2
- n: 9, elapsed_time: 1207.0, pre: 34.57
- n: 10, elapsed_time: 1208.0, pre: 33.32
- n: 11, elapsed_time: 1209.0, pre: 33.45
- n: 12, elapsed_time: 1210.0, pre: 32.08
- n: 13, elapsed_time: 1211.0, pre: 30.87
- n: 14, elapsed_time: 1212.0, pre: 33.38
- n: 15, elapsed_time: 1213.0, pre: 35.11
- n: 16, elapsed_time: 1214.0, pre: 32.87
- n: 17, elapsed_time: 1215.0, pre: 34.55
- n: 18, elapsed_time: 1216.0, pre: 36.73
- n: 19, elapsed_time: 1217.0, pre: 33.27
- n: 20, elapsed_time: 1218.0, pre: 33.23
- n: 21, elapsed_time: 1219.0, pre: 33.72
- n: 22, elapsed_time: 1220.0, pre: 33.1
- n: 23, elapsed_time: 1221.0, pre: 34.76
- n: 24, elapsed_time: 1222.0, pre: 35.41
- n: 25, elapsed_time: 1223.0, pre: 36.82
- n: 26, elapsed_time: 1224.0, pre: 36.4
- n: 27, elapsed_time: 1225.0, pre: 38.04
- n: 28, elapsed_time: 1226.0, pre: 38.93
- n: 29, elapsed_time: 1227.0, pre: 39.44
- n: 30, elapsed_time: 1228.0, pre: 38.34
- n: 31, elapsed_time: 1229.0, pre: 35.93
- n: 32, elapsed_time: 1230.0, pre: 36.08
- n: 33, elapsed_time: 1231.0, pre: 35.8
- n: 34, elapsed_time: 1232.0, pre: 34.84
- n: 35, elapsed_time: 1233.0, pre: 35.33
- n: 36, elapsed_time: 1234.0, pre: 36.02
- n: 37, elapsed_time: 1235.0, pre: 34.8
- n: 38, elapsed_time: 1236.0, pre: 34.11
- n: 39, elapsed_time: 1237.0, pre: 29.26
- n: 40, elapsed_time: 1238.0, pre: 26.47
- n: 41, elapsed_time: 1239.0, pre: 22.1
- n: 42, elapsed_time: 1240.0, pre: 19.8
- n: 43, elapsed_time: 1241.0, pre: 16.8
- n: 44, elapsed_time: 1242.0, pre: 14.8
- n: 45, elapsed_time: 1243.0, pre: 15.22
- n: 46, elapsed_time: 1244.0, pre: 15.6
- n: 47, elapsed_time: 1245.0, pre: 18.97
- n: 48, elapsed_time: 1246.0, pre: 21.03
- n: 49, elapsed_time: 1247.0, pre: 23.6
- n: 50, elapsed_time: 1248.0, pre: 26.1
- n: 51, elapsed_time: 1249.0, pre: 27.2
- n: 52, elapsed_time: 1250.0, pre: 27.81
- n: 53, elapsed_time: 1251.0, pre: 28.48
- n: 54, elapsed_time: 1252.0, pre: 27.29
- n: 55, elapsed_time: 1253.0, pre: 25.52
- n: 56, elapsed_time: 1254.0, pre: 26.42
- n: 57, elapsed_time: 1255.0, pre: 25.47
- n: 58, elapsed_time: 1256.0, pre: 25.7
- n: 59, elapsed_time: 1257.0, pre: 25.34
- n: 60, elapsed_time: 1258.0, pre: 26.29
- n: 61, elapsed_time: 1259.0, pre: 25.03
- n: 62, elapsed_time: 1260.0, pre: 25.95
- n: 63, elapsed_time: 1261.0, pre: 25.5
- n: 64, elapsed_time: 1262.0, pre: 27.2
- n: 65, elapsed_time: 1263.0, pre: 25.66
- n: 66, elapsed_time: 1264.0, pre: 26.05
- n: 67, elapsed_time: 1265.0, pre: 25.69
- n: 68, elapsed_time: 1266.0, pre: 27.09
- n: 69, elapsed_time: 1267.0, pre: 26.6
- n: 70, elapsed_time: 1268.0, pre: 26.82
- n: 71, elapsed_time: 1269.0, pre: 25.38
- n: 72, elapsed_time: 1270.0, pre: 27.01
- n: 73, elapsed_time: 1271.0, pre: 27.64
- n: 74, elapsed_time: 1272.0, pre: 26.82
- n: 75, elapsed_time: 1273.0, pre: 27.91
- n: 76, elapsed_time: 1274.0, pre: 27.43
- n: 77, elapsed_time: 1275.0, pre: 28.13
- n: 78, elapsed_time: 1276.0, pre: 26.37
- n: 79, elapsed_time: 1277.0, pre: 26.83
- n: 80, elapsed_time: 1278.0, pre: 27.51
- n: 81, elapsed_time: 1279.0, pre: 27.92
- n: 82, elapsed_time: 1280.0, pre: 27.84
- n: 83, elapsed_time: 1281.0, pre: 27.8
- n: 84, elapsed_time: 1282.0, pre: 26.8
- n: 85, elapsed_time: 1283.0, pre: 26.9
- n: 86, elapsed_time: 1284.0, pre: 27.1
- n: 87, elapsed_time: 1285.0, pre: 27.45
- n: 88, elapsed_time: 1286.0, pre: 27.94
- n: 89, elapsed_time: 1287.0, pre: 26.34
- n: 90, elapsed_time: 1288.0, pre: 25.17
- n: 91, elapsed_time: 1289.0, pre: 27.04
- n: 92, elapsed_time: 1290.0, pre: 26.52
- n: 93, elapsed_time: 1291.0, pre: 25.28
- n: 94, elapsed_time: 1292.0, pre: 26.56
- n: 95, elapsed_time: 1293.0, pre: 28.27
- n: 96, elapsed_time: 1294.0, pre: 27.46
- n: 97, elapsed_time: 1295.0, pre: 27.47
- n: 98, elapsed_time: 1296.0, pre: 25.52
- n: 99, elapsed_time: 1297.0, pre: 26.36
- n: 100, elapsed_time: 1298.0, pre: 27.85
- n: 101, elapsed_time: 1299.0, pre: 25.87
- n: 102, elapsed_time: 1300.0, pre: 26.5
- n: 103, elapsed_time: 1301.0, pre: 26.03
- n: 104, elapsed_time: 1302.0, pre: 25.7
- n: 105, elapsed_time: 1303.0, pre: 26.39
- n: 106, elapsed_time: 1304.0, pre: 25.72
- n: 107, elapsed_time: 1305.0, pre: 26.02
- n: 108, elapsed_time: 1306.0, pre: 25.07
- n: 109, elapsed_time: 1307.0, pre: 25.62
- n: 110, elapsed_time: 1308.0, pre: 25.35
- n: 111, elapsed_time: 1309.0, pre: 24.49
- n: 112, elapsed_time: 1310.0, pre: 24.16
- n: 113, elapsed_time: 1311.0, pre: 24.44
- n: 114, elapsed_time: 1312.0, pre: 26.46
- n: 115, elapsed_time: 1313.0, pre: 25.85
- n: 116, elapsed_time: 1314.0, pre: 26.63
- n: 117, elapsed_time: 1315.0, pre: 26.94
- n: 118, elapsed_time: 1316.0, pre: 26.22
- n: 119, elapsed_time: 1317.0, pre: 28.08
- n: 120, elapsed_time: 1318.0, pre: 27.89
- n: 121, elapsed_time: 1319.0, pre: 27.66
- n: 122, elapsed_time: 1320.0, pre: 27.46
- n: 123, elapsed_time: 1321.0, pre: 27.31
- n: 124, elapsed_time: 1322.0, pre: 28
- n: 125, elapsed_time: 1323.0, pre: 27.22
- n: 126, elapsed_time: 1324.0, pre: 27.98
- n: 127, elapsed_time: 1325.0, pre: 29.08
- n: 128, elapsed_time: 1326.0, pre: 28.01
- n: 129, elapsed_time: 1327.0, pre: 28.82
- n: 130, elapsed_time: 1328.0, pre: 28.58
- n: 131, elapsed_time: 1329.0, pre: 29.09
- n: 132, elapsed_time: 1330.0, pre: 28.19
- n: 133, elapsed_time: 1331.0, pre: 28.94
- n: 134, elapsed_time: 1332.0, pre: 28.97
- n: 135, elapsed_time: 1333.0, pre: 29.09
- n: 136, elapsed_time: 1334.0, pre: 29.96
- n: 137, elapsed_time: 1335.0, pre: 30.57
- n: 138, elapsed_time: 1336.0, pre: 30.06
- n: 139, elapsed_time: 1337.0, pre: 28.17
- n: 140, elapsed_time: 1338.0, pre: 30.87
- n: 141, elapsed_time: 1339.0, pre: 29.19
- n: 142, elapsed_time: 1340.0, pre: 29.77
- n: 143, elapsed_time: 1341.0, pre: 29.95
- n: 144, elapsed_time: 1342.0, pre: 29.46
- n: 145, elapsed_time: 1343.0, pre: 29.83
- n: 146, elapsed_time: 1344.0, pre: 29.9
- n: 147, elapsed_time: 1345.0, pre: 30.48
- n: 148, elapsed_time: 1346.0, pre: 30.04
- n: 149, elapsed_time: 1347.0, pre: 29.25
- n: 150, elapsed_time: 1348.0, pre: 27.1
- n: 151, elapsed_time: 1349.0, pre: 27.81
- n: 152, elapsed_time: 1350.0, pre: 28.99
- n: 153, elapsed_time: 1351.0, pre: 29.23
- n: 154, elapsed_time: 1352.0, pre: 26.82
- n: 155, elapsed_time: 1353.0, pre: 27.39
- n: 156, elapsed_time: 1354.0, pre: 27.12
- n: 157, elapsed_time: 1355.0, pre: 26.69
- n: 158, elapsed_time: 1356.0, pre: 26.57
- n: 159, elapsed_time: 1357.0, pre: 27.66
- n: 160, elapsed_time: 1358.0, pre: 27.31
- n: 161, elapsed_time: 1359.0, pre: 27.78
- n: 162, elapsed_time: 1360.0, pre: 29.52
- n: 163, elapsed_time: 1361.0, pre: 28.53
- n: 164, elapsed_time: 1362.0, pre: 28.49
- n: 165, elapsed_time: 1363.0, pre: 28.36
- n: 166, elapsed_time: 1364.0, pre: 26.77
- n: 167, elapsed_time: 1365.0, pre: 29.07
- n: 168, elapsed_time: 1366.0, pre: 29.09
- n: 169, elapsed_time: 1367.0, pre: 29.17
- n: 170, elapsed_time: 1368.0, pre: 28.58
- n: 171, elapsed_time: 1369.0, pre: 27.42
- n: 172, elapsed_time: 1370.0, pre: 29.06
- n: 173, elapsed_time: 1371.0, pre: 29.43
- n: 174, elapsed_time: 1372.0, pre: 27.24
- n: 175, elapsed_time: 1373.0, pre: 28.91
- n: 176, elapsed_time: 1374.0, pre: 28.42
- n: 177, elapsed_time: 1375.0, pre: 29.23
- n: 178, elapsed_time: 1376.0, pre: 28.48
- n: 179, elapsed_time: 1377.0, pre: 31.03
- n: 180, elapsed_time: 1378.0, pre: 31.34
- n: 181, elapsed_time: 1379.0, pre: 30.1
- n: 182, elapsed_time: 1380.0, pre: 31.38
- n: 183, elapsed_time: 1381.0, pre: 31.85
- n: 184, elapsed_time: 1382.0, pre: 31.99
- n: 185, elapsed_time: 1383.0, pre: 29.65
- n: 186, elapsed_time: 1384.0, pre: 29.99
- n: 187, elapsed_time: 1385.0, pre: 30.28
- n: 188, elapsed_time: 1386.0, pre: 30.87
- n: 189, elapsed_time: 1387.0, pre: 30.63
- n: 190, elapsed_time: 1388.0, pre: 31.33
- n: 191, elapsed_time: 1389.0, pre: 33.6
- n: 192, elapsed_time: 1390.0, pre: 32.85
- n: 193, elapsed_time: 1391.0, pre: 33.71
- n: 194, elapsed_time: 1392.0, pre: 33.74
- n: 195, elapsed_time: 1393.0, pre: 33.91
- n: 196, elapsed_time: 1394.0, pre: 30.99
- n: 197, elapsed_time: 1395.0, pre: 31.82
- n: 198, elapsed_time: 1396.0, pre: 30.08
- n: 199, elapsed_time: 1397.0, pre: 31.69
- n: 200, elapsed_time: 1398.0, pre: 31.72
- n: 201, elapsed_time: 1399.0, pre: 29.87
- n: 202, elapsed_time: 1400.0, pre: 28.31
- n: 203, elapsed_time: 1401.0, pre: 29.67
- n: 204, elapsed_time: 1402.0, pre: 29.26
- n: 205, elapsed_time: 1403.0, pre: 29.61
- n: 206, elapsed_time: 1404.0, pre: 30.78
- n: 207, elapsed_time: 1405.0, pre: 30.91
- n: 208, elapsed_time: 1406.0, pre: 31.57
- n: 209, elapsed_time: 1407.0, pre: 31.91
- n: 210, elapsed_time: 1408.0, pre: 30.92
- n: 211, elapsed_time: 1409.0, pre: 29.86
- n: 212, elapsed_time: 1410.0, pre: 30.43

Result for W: 3.3 min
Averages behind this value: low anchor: 28.3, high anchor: 29.4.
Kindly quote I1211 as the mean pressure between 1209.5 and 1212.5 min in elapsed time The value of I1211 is 32.1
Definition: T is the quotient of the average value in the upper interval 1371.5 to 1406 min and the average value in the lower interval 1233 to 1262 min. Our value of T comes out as 1.2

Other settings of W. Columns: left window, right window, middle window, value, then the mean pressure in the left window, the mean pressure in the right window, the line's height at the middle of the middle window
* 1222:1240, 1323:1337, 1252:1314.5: 9.9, 34.2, 28.9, 31.4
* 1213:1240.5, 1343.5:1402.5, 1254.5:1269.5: 3.2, 34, 29.6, 32.9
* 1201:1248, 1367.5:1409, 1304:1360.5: 5.5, 31.6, 30.6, 30.9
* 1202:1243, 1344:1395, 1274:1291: 2.4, 32.9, 29.5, 31.5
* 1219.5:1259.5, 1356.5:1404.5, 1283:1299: 1.4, 28.9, 30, 29.3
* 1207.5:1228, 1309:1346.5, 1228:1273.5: 8.6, 34.9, 28.3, 32.9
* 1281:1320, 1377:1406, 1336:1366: 0.5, 26.4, 31.1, 29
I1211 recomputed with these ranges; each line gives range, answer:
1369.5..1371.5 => 29.2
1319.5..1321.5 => 27.4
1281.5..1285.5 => 27.1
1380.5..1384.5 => 30.9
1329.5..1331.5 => 28.6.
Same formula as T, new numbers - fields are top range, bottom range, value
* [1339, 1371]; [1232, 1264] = 1.12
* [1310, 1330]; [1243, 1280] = 1.06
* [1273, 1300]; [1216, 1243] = 0.84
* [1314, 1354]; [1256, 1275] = 1.08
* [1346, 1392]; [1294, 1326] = 1.10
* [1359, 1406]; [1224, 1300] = 1.10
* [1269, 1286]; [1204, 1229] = 0.78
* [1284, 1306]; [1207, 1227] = 0.77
